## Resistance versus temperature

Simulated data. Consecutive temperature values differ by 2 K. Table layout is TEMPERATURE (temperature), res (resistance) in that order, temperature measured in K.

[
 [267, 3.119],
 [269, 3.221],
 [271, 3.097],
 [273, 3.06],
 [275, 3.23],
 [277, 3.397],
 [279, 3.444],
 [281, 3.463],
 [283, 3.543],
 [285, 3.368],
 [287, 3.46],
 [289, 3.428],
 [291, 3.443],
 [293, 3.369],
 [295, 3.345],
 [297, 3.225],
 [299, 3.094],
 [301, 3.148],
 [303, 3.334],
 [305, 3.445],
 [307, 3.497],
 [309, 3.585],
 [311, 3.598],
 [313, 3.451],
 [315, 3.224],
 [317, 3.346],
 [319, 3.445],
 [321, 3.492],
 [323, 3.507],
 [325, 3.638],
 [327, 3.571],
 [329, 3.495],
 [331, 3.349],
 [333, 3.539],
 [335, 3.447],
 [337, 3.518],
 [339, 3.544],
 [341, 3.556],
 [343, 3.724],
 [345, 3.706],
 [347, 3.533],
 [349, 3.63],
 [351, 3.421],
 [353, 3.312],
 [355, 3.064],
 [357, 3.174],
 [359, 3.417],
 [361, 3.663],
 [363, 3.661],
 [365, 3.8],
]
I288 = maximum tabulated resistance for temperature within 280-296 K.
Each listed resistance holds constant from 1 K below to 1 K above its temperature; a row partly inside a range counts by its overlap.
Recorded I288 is 3.543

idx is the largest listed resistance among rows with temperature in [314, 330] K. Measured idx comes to 3.638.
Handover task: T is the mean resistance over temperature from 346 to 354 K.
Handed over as 3.47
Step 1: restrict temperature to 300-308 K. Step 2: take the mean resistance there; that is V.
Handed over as 3.36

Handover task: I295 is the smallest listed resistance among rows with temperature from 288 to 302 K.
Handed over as 3.094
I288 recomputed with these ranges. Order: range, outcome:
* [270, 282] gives 3.463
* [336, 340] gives 3.544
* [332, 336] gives 3.539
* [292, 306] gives 3.445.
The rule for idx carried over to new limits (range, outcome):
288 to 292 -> 3.443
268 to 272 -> 3.221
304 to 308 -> 3.497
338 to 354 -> 3.724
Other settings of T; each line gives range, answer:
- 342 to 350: 3.65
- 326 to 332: 3.47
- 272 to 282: 3.32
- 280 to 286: 3.46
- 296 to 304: 3.2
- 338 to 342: 3.55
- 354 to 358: 3.12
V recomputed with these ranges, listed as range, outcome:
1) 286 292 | 3.44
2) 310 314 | 3.52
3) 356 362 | 3.42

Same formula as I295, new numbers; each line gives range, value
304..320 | 3.224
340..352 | 3.421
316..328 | 3.346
